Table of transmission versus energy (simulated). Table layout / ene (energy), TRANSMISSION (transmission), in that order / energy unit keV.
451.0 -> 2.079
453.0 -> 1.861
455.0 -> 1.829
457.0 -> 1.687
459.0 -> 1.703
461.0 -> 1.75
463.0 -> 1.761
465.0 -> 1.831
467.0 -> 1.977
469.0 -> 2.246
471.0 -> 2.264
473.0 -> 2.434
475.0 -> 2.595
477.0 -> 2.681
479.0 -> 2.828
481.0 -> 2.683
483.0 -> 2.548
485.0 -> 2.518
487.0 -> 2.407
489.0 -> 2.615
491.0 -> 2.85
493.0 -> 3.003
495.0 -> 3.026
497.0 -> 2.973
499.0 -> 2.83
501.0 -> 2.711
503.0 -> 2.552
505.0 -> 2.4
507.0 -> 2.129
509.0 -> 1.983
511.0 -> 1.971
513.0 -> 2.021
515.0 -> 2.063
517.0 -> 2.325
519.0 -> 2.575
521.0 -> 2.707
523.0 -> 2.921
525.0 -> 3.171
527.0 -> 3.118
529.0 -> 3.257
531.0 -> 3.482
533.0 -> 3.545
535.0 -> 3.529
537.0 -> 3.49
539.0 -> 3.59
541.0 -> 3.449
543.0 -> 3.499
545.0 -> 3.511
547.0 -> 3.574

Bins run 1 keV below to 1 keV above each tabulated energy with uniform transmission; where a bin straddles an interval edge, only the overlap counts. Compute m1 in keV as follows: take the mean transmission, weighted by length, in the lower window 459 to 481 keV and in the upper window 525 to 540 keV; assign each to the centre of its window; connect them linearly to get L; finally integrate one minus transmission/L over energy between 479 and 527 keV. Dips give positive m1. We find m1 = 4.2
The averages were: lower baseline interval 2.23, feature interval 2.58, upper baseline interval 3.41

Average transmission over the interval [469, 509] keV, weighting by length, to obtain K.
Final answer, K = 2.61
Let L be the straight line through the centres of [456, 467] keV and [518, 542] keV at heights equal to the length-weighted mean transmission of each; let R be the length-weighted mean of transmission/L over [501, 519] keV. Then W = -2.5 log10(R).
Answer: 0.245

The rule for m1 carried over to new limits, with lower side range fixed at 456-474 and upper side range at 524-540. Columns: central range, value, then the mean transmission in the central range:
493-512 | 1.44 keV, 2.53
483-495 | -1.05 keV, 2.7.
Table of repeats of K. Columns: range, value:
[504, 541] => 2.81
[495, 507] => 2.67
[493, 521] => 2.46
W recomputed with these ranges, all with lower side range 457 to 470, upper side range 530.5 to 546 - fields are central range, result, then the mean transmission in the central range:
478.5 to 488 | -0.130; 2.58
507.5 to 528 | 0.236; 2.48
